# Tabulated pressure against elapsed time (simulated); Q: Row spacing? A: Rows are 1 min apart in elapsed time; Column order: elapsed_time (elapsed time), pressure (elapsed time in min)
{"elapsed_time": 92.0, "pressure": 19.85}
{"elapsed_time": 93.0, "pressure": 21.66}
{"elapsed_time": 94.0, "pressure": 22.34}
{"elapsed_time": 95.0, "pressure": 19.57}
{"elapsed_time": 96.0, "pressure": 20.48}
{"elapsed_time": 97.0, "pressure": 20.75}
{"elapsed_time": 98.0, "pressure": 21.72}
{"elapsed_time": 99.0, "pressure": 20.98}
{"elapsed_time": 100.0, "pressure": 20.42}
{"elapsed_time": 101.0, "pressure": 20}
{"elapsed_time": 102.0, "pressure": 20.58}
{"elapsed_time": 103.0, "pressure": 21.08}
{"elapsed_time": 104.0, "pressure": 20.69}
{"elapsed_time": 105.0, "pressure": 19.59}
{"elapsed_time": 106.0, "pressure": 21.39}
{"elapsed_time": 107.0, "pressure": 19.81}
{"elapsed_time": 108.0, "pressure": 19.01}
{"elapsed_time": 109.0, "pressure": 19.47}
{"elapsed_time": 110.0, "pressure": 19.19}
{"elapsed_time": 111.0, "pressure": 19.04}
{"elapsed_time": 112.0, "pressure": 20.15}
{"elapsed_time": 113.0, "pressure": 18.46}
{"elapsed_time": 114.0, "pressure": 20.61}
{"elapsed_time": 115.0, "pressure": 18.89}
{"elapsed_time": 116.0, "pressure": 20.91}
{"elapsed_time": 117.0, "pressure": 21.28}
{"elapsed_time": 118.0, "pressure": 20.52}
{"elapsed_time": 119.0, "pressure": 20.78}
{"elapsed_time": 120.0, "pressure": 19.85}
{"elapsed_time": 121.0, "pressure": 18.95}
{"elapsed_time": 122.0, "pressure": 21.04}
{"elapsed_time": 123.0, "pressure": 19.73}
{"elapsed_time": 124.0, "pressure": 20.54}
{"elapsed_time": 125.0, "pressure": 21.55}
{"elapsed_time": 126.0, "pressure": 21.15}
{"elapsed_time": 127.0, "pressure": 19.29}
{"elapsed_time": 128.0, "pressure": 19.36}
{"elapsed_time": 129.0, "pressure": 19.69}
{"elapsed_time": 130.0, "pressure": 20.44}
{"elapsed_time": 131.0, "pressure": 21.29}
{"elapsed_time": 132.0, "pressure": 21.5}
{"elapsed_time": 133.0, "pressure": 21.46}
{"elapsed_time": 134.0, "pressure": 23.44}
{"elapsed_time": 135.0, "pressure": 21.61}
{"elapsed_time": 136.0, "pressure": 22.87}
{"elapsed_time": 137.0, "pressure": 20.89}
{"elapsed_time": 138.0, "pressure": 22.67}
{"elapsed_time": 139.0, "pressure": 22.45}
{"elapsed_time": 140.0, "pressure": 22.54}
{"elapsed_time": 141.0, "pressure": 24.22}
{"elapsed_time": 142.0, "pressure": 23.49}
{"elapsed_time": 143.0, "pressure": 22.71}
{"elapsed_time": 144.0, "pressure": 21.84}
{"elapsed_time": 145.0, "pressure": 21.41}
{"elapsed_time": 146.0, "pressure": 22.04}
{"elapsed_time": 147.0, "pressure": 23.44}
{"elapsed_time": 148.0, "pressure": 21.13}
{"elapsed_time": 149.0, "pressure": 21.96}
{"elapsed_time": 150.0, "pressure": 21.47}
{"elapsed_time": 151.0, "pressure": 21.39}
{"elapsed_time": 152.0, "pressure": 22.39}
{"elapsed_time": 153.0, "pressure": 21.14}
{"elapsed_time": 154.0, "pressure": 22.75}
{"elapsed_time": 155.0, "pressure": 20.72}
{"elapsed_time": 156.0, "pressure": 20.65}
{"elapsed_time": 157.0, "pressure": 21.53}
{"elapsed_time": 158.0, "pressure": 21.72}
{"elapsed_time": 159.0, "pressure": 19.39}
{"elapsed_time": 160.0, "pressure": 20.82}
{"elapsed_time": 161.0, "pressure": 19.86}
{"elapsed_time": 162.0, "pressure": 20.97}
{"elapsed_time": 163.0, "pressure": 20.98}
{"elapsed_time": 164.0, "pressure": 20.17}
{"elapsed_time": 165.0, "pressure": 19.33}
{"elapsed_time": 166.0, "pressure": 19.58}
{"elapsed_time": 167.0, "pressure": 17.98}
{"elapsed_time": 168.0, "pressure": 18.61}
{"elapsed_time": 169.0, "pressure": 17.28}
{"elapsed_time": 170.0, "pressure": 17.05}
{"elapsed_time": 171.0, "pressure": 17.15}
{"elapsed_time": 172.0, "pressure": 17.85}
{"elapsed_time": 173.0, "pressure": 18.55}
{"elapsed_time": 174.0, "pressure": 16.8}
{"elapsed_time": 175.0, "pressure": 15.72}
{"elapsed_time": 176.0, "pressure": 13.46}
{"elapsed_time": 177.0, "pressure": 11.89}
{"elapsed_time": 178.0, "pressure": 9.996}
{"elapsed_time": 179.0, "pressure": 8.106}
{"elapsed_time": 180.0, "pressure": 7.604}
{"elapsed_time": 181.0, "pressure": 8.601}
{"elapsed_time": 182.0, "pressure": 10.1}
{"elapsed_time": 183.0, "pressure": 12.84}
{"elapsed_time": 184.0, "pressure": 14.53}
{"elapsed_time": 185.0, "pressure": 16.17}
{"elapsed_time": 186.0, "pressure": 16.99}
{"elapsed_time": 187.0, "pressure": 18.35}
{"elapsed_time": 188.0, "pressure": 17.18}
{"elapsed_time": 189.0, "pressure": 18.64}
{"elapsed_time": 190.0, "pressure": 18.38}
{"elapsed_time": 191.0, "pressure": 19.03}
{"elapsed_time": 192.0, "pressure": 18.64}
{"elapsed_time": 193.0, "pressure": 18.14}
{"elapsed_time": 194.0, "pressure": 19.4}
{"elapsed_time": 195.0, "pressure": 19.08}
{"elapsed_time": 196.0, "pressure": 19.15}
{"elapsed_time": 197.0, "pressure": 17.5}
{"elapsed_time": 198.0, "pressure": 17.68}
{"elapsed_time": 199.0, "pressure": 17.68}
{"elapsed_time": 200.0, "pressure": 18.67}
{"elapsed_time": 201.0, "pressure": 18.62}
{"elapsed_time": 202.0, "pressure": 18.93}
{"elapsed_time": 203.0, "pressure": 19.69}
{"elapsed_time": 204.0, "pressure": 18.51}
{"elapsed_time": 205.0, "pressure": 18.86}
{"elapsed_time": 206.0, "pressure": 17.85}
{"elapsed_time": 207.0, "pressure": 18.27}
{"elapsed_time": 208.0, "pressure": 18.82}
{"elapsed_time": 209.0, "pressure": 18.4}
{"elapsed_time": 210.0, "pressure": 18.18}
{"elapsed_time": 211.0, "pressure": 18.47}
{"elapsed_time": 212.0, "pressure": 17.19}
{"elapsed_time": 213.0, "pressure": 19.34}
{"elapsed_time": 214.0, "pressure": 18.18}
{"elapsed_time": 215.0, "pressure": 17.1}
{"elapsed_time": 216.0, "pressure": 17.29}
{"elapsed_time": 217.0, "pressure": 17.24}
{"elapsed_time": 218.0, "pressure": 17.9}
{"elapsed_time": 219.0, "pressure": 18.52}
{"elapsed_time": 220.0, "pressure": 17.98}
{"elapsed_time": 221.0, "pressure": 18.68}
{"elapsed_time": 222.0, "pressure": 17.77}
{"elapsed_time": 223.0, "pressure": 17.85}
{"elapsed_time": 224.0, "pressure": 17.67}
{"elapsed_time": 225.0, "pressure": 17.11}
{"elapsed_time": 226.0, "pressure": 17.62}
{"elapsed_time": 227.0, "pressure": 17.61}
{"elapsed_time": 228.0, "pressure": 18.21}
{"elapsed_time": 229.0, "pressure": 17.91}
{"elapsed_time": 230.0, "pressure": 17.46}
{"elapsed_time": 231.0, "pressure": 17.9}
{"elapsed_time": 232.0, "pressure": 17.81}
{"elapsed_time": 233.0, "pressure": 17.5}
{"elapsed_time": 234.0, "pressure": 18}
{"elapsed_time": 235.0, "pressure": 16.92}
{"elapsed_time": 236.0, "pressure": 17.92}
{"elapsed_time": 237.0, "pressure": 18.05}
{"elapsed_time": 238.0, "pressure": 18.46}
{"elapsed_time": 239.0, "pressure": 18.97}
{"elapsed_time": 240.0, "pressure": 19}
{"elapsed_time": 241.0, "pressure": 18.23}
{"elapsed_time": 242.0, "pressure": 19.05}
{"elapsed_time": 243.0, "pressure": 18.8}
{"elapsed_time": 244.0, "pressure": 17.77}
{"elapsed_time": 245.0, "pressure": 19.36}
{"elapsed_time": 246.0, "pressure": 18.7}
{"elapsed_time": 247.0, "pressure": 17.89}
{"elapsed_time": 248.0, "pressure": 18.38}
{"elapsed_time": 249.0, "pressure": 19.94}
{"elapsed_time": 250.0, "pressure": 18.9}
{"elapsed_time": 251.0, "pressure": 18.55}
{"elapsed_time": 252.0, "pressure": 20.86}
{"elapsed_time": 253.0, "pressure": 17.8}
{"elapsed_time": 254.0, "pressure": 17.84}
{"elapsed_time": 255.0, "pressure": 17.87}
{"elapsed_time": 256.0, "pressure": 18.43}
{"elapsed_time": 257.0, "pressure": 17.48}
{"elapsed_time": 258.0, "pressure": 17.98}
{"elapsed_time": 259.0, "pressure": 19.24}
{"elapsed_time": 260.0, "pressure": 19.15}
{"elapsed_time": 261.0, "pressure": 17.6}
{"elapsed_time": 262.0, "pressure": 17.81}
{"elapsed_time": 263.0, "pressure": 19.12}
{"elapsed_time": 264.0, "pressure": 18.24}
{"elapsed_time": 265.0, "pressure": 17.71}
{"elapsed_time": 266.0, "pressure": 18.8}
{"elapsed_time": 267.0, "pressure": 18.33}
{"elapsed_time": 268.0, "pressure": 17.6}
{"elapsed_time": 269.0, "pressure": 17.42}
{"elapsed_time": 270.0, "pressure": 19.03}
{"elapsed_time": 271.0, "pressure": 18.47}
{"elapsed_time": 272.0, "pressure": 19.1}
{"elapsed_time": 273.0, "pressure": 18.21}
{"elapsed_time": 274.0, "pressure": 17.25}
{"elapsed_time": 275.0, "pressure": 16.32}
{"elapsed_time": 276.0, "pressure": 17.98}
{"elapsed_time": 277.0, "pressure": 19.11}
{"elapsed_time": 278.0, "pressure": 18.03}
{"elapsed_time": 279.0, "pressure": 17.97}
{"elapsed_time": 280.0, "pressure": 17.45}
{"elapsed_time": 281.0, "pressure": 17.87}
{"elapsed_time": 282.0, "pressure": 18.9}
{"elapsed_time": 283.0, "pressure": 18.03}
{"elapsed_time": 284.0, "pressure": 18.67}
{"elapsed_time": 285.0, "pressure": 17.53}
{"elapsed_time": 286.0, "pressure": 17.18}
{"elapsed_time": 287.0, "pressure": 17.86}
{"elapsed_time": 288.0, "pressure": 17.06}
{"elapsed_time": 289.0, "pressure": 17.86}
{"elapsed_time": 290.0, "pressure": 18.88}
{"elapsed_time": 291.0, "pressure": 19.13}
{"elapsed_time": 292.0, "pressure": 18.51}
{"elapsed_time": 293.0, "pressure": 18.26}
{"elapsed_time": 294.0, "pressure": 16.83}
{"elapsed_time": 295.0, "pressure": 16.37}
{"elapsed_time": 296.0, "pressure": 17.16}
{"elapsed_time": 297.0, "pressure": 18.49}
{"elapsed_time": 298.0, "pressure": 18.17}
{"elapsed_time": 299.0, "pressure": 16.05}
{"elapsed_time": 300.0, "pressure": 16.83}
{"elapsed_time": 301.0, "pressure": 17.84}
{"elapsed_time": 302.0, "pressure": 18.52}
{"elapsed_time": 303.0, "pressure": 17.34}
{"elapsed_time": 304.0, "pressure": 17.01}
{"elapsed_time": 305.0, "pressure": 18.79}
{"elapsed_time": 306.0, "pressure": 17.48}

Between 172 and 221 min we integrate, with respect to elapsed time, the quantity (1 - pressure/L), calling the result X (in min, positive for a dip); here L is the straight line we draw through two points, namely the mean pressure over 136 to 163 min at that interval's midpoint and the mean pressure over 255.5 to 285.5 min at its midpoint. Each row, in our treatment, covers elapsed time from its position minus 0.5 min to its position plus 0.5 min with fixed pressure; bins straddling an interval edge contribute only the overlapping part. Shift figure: 8.5 min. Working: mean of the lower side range 21.8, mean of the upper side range 18.2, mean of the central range 16.8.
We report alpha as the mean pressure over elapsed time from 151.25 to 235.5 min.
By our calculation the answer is 17.7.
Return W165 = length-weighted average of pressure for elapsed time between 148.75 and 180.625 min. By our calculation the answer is 18.2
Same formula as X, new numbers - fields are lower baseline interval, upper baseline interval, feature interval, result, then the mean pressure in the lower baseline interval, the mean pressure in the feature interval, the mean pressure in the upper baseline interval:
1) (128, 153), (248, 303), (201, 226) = 2.2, 21.9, 18.2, 18.1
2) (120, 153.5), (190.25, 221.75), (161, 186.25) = 5.4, 21.5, 15.6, 18.4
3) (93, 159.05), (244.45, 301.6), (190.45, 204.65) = 0.7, 21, 18.6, 18.1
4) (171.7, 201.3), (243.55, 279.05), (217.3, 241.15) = -1.0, 15.8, 18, 18.3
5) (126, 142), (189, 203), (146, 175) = 0.4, 21.6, 20.1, 18.6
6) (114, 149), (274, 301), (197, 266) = 2.9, 21.3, 18.2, 17.8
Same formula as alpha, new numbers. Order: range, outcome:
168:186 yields 14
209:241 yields 17.9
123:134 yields 20.7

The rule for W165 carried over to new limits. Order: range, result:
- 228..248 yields 18.2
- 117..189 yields 19.2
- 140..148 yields 22.6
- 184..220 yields 18.2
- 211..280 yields 18.2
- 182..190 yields 16.1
